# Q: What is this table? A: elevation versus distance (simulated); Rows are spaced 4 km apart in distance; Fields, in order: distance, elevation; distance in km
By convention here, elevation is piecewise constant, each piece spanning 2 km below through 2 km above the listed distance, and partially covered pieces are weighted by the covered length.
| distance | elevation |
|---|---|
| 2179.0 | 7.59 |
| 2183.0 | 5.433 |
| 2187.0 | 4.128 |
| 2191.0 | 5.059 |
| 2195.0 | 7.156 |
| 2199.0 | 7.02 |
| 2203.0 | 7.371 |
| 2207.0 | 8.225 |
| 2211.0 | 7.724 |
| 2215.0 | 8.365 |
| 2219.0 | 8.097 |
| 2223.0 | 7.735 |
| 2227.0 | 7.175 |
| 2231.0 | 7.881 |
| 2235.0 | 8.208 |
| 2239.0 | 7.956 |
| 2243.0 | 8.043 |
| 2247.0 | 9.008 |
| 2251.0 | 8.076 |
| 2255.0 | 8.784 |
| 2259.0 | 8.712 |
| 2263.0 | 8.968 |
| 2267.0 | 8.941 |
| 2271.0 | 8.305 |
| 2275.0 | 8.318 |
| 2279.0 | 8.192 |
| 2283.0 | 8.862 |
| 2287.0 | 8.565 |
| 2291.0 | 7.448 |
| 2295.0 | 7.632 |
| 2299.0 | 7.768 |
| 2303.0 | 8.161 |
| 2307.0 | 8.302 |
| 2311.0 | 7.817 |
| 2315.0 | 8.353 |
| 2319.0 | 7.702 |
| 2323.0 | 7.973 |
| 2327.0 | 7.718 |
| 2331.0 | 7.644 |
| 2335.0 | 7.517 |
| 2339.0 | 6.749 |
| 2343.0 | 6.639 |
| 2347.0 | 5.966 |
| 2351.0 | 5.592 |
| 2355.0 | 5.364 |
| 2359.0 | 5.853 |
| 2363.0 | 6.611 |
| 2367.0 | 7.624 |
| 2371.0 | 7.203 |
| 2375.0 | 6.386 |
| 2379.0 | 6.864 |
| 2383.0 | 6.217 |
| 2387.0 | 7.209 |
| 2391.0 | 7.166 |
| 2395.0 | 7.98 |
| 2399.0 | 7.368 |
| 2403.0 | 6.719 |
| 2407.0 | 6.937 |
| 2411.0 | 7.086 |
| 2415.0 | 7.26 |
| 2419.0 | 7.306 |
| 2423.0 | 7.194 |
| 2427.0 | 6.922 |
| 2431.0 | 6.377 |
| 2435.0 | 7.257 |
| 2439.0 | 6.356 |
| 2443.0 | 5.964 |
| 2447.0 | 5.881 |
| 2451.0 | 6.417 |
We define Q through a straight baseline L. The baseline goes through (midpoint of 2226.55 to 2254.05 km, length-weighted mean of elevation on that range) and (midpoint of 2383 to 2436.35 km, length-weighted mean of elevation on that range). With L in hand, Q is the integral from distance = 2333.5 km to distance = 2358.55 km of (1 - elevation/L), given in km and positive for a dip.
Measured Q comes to 4.1 km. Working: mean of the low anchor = 8.13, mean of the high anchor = 7.1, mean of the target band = 6.25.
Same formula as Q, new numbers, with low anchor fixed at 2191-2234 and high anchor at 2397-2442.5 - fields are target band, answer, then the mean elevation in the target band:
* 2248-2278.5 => -4.8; 8.58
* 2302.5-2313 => -1.2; 8.08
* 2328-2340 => -0.3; 7.38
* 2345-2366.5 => 3.4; 6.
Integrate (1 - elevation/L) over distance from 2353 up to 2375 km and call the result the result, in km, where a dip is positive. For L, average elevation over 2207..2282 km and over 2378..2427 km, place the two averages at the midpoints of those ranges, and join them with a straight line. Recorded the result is 2.6 km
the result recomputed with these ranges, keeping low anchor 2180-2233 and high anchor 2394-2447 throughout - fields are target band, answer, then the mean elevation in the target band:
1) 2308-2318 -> -1.6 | 8.07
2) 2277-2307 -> -4.8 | 8.1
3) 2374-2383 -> 0.5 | 6.56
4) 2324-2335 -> -1.1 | 7.68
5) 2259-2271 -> -3.1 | 8.81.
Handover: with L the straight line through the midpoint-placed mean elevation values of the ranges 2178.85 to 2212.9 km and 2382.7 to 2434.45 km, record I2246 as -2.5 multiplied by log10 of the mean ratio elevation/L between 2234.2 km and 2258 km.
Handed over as -0.24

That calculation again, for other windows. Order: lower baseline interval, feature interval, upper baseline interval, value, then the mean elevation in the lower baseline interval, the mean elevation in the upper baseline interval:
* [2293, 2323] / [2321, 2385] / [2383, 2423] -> 0.129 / 7.96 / 7.17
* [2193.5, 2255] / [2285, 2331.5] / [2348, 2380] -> -0.135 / 7.9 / 6.41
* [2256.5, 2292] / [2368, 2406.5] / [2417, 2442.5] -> 0.041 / 8.51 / 6.85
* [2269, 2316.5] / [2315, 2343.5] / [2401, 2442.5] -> 0.038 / 8.14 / 6.91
